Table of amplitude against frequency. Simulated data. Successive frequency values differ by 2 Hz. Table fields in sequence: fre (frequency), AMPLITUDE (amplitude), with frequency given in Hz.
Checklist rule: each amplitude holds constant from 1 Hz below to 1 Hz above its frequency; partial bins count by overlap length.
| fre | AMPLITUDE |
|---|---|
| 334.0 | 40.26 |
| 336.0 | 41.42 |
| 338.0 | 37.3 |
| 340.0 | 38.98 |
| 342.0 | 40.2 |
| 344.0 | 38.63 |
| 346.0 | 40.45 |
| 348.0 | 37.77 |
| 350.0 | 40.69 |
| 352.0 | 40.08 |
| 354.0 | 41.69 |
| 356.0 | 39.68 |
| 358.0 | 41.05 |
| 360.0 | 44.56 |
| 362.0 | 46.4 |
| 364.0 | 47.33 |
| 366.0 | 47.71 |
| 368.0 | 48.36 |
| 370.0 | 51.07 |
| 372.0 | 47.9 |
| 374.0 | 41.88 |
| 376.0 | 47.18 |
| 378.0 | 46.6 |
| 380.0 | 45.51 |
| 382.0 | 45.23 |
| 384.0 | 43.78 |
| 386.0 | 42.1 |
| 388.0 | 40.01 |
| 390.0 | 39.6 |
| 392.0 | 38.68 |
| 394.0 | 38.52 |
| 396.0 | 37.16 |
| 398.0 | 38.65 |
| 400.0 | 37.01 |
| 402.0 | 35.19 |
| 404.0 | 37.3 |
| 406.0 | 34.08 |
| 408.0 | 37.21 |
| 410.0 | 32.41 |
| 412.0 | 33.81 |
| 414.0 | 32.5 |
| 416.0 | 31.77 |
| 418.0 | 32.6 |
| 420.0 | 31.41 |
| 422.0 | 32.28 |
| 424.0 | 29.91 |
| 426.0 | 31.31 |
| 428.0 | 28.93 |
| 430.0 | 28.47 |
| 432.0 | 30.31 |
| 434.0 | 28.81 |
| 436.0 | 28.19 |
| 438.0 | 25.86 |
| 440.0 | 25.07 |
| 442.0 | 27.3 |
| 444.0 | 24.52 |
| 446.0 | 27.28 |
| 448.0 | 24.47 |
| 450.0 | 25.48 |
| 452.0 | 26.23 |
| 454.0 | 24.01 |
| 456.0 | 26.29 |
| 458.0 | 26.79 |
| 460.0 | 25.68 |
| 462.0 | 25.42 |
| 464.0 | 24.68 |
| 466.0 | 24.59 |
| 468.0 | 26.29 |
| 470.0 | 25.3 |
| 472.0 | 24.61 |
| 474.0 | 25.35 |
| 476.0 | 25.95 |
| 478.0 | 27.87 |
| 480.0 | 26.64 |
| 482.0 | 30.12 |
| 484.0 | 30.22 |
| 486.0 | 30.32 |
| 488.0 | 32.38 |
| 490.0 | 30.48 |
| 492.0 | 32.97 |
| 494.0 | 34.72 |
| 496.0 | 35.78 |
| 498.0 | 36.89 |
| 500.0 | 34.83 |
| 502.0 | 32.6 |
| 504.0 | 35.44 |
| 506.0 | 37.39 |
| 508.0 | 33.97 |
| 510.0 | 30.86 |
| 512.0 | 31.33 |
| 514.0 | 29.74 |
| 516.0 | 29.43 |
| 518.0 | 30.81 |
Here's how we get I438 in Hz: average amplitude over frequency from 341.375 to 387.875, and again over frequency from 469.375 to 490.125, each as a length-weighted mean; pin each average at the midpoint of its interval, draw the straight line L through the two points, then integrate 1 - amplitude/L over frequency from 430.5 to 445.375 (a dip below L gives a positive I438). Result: 2.9 Hz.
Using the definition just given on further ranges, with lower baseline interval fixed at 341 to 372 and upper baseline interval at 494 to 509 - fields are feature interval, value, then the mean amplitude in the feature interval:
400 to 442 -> 8.8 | 31.4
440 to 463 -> 7.4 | 25.7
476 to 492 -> 2.9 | 29.7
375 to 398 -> -0.3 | 42.1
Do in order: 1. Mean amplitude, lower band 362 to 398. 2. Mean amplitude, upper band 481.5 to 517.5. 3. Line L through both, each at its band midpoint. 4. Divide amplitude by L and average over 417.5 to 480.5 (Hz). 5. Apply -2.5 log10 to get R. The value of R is 0.35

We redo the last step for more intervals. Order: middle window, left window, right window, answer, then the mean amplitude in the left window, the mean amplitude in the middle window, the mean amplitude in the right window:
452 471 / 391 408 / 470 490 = 0.18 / 37.1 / 25.5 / 28.1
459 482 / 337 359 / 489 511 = 0.34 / 39.7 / 25.9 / 34.2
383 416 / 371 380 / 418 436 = 0.04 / 45.8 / 37.2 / 30.2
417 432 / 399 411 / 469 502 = 0.12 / 35.5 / 30.7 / 30.3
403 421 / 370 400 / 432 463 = 0.06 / 42.5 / 33.7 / 26.2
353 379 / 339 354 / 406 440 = -0.21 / 39.7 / 45.5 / 30.9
